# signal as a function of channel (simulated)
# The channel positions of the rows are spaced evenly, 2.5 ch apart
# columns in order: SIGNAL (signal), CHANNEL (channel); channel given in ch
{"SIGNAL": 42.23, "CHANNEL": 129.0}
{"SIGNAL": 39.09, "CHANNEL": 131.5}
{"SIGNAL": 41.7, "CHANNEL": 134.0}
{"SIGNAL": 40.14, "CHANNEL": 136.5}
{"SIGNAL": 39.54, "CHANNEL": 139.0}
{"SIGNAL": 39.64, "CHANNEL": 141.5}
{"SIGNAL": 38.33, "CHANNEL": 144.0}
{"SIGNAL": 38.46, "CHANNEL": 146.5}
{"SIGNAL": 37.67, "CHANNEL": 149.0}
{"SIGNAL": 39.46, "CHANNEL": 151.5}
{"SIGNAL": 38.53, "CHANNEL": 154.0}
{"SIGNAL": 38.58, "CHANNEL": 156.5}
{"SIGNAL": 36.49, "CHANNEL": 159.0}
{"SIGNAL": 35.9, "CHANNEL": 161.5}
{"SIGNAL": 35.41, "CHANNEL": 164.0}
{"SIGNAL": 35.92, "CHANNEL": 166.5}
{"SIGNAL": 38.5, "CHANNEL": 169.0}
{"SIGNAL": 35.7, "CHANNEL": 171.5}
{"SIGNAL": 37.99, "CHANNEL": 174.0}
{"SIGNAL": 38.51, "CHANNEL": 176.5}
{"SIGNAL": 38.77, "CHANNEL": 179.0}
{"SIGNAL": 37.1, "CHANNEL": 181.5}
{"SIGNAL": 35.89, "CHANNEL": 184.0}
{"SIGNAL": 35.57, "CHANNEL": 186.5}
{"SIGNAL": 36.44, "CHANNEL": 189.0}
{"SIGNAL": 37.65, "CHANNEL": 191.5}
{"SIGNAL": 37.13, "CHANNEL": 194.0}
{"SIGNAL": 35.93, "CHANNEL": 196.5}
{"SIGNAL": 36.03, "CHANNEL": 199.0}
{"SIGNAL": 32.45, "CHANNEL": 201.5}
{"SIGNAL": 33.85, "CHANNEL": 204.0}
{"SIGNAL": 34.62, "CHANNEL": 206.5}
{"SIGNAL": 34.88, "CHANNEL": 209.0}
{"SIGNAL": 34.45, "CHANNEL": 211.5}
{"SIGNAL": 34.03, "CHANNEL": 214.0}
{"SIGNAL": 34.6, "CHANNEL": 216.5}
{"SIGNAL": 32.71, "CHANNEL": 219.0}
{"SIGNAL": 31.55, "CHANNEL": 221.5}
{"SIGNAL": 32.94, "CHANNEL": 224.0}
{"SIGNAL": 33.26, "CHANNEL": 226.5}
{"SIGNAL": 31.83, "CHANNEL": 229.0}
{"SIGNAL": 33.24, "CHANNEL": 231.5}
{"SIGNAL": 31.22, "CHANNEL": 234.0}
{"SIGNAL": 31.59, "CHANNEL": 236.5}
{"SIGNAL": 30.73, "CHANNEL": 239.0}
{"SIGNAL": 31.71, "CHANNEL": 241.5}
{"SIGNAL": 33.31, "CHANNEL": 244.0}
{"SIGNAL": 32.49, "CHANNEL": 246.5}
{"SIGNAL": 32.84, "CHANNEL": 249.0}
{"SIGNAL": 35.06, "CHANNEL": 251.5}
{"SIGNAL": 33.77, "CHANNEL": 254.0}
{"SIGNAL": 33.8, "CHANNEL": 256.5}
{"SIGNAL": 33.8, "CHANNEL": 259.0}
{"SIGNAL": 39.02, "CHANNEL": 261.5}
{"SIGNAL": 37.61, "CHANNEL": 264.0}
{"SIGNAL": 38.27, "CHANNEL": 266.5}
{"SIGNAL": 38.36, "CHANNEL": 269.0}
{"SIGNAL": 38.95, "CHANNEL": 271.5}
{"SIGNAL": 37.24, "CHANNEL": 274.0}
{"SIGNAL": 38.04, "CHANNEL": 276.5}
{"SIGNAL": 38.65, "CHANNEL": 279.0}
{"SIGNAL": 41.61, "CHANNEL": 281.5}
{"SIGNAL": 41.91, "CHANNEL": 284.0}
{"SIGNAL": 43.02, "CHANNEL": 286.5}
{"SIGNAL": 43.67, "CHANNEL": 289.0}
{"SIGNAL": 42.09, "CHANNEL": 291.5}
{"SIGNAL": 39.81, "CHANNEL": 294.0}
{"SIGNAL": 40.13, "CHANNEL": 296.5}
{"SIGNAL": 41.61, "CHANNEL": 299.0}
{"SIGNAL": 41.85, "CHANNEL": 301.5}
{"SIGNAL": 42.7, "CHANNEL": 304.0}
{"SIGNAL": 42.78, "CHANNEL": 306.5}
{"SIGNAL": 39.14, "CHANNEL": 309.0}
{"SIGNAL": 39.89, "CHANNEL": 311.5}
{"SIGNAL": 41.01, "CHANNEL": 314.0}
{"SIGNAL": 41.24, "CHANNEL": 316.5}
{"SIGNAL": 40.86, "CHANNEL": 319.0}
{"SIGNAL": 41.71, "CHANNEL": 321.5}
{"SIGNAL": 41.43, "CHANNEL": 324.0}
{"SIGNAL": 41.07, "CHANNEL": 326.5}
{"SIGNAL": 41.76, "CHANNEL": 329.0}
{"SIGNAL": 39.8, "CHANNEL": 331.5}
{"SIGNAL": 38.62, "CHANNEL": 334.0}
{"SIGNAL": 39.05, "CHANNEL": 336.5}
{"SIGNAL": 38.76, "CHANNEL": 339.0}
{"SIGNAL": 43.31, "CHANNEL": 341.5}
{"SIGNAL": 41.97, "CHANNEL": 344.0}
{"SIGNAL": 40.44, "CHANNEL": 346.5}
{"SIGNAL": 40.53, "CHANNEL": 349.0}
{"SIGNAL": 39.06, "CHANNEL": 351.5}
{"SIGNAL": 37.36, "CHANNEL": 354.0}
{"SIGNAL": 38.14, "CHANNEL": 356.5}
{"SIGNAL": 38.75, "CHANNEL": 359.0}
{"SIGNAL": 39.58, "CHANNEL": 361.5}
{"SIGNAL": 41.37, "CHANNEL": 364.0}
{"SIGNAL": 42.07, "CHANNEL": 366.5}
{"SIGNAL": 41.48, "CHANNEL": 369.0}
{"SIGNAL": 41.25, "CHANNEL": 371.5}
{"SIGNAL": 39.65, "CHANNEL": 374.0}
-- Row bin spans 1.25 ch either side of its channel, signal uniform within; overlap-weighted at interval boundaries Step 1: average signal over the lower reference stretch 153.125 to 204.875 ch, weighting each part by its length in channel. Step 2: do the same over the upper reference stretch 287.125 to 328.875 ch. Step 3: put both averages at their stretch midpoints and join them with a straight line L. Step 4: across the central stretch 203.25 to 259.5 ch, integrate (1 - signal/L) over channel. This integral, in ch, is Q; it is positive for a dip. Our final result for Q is 7.9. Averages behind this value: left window 36.6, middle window 33.1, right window 41.3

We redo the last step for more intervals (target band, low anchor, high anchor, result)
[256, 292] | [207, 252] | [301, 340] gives -2.3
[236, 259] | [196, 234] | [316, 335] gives 1.8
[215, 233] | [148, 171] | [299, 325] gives 2.8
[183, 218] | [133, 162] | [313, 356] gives 3.6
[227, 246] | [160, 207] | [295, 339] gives 3.0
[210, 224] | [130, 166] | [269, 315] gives 2.2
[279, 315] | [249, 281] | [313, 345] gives -2.4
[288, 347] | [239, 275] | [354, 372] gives -4.7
